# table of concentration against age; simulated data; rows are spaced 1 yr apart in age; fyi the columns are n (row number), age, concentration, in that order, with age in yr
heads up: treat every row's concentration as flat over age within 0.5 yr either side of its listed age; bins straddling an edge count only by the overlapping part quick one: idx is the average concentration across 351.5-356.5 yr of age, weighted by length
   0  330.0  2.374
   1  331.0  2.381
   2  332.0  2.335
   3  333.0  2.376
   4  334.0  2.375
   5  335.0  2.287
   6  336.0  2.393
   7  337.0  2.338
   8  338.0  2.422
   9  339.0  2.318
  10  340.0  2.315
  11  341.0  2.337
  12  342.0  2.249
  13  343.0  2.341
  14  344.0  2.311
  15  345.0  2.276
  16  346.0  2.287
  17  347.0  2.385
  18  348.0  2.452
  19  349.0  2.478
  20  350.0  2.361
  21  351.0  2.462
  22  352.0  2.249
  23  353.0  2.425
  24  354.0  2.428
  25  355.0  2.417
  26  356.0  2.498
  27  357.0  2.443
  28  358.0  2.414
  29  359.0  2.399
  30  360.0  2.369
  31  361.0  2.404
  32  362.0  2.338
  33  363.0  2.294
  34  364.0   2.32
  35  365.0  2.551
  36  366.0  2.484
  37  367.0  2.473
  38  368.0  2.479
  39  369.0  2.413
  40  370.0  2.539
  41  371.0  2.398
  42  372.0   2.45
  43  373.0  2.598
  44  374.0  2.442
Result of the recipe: 2.4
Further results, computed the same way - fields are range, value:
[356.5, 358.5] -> 2.43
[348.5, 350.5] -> 2.42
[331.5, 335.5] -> 2.34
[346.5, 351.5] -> 2.43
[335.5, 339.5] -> 2.37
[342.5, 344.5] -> 2.33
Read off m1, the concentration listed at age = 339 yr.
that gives 2.318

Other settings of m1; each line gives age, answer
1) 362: 2.338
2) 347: 2.385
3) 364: 2.32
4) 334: 2.375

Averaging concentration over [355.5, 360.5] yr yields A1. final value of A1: 2.42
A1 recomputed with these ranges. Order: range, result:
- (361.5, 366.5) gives 2.4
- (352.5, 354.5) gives 2.43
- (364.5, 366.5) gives 2.52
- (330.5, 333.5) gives 2.36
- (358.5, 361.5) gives 2.39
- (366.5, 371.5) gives 2.46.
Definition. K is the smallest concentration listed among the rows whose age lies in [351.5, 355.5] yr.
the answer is 2.249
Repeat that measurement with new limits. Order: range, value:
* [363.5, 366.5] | 2.32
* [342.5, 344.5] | 2.311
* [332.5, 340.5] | 2.287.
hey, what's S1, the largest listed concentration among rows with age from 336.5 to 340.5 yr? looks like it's 2.422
